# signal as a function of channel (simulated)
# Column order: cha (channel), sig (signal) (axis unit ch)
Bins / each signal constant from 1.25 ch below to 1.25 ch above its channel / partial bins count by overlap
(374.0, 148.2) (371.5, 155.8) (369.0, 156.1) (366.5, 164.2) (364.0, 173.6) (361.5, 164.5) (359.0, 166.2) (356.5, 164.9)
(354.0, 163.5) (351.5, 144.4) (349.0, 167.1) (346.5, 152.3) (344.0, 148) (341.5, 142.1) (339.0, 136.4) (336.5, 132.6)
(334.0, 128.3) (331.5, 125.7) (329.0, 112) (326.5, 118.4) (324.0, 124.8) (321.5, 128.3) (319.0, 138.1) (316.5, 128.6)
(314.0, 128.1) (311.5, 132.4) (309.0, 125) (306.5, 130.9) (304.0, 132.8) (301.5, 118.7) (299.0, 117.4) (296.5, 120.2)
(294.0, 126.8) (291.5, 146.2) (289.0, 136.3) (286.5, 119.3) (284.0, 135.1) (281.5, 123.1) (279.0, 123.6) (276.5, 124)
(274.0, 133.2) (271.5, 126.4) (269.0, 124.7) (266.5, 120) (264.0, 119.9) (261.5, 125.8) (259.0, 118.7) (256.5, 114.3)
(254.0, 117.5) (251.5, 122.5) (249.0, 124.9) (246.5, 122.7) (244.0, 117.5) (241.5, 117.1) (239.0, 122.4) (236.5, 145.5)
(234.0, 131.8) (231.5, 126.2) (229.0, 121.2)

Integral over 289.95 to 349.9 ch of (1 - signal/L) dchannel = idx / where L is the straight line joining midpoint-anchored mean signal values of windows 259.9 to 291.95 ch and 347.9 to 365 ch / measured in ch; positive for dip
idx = 6.20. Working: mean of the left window 127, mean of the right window 163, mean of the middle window 132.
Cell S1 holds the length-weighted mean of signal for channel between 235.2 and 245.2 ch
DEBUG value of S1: 126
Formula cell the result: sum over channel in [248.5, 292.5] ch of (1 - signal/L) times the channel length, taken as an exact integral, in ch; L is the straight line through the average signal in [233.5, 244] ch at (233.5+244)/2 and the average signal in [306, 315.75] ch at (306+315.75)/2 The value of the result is 1.03 ch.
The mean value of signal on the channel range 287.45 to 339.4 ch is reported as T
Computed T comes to 128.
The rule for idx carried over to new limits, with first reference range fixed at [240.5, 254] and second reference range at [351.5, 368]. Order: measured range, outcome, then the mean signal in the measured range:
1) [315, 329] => 2.19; 126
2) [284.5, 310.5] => 2.31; 128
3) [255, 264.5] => 0.45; 120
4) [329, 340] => 1.86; 128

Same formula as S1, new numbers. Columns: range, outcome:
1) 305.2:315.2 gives 129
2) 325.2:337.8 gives 123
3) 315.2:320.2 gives 133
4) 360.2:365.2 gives 169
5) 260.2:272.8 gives 123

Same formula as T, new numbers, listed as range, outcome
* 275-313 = 127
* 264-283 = 125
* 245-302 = 124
